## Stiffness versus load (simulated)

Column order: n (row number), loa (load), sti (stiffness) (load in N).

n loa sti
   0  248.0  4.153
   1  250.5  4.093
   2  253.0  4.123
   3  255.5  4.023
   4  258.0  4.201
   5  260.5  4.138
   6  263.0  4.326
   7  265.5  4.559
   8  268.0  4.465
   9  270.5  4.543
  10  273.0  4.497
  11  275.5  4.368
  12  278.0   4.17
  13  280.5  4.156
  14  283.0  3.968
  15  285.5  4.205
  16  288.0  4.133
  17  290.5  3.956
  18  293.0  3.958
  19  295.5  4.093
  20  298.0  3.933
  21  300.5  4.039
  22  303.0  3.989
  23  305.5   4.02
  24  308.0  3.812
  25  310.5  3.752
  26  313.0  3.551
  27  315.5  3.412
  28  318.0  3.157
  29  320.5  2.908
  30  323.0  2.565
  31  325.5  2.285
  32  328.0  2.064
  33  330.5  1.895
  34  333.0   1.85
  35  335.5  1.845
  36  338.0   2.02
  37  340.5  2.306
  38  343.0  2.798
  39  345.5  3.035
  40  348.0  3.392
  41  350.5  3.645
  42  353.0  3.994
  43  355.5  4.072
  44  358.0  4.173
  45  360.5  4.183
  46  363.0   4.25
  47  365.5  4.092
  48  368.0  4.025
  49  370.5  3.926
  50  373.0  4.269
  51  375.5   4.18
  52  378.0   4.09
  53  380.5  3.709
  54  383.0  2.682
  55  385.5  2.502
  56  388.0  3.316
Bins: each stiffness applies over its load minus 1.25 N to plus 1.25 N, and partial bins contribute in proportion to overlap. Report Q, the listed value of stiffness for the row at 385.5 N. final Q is 2.502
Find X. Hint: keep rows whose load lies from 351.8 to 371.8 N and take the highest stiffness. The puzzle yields 4.25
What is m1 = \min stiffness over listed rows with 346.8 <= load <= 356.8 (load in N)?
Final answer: 3.392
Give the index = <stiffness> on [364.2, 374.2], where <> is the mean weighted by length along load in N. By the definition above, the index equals 4.08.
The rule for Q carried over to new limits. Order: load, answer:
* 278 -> 4.17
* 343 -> 2.798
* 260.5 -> 4.138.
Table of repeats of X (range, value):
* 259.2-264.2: 4.326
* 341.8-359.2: 4.173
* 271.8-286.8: 4.497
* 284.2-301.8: 4.205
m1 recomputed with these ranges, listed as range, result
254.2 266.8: 4.023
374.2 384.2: 2.682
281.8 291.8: 3.956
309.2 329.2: 2.064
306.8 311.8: 3.752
